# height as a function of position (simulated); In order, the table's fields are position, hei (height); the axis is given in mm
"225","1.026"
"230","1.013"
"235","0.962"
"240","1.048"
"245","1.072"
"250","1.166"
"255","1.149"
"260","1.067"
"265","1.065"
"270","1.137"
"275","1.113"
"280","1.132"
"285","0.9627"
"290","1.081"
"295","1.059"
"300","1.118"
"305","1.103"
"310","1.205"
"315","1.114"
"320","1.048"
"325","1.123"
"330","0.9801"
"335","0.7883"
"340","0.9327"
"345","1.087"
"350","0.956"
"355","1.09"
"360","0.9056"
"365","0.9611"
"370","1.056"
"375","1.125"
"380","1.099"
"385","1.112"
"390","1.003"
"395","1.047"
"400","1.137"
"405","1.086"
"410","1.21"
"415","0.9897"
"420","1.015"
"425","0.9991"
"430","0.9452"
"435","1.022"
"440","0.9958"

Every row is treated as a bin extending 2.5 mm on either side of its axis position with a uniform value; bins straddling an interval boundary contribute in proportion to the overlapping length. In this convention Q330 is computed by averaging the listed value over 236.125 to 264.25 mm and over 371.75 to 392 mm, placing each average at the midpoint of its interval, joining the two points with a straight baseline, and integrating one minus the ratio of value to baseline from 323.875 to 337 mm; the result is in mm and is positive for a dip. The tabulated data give 1.6 mm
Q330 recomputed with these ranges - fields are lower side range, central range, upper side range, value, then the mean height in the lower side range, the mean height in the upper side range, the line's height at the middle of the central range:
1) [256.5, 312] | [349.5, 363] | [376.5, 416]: 1.3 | 1.09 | 1.09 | 1.09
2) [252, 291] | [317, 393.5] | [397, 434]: 3.5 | 1.09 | 1.05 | 1.07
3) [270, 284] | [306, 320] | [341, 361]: -1.0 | 1.11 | 1.01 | 1.06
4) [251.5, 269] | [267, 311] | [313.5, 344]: -1.6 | 1.1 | 0.998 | 1.06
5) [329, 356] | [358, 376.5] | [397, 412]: 0.5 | 0.965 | 1.14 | 1.03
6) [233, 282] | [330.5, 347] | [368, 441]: 2.1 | 1.09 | 1.06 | 1.07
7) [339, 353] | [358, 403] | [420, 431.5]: -2.6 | 1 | 0.984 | 0.994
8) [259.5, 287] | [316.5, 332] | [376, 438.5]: 0.2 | 1.08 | 1.06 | 1.07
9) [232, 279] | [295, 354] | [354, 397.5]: 1.0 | 1.09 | 1.04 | 1.06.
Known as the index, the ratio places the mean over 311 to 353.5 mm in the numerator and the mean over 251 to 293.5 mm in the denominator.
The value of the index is 0.93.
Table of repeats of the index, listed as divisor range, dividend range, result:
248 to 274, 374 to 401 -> 0.97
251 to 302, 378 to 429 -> 0.98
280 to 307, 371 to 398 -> 1.01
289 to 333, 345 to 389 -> 0.95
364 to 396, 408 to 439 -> 0.97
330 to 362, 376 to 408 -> 1.13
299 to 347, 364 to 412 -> 1.04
